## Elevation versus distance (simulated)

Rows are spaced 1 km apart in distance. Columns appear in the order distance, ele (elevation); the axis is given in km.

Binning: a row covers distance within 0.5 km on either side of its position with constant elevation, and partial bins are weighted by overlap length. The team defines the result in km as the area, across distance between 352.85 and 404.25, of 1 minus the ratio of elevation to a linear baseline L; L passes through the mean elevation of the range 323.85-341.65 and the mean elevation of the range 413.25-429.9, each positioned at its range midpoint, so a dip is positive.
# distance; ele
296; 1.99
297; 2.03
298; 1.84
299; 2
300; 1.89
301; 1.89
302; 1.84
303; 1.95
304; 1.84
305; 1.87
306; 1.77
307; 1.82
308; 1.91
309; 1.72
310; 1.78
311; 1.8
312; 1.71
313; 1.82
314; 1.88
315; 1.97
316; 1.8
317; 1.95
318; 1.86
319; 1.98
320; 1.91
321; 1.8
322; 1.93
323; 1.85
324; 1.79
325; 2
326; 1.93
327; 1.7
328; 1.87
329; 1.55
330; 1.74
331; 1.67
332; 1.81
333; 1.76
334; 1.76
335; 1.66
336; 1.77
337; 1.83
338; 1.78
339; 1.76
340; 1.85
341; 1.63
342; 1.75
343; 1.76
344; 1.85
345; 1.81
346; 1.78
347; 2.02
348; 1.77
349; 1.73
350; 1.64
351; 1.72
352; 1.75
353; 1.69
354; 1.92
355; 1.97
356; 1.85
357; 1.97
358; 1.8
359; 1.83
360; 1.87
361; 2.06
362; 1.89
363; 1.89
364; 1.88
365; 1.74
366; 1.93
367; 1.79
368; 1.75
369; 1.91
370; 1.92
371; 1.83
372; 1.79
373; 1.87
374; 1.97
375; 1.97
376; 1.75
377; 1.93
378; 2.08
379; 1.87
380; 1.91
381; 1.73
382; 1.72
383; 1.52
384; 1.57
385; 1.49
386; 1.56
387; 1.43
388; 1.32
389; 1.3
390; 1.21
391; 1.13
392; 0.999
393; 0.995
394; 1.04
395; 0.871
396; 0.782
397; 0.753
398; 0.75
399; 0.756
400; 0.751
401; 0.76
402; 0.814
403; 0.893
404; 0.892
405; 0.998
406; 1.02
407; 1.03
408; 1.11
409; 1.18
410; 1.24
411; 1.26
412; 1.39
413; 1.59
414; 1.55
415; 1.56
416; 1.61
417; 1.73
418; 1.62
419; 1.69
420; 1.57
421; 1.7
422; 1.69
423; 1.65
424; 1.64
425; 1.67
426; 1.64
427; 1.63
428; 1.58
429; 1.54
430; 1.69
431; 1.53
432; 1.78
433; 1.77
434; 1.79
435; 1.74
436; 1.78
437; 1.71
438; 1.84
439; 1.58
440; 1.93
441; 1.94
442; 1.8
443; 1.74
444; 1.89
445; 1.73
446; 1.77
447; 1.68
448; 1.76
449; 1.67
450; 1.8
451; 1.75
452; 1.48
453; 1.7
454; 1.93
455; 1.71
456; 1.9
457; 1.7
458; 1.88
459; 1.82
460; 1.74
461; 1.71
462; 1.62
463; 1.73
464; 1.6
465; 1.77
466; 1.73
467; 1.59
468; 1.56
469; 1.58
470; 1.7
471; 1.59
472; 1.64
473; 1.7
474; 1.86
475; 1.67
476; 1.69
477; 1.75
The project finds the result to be 5.1 km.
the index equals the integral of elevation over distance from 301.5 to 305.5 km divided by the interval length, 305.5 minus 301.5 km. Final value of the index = 1.88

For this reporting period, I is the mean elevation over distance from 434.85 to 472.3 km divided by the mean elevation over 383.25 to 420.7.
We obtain 1.44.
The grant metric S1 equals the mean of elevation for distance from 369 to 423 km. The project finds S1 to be 1.39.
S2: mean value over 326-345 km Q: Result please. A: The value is 1.76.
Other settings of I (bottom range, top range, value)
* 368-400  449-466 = 1.18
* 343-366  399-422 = 0.69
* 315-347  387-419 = 0.63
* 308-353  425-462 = 0.97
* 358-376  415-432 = 0.88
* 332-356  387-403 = 0.54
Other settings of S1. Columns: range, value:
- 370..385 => 1.81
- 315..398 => 1.71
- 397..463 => 1.54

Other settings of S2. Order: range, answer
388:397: 1.04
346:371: 1.84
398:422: 1.25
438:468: 1.75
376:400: 1.33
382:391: 1.42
